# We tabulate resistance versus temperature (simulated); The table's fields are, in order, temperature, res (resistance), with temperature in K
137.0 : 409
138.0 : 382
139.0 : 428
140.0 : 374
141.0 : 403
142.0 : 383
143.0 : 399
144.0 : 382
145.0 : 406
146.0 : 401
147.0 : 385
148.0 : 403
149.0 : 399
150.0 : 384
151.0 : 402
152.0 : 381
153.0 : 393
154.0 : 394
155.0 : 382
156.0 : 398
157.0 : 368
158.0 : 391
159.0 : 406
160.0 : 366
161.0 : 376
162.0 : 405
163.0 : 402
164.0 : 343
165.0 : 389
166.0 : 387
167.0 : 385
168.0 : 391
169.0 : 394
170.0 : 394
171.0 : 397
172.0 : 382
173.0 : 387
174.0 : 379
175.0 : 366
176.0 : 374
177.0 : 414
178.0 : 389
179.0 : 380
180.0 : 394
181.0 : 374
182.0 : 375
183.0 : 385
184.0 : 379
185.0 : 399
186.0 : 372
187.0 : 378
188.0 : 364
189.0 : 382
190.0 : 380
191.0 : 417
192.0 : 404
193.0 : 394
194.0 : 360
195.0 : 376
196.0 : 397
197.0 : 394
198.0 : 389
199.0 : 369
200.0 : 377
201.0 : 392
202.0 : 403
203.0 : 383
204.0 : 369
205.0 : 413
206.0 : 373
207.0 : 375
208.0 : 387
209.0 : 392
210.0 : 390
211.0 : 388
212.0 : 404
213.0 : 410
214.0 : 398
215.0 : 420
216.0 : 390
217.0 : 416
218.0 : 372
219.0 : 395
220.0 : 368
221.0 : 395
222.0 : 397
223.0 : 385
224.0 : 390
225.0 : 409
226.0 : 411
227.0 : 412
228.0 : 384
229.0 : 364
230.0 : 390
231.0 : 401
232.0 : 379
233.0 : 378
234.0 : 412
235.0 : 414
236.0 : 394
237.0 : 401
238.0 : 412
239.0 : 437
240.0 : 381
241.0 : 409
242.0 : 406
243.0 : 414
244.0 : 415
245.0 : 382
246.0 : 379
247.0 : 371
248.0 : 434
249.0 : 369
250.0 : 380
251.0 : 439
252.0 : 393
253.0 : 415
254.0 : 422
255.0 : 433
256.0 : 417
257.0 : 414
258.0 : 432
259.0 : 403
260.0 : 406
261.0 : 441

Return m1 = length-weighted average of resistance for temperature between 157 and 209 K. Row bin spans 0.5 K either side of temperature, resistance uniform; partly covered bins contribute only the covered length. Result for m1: 385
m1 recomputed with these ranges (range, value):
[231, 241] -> 401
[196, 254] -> 395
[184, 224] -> 389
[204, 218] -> 395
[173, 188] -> 382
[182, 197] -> 385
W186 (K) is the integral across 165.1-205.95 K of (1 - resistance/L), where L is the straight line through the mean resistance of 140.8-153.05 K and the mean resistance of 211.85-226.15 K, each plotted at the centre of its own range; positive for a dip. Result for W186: 1.0 K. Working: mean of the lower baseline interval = 394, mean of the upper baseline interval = 397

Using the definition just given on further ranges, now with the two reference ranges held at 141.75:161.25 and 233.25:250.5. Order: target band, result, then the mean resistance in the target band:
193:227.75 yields 0.5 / 391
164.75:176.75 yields 0.2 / 386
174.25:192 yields 0.4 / 384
